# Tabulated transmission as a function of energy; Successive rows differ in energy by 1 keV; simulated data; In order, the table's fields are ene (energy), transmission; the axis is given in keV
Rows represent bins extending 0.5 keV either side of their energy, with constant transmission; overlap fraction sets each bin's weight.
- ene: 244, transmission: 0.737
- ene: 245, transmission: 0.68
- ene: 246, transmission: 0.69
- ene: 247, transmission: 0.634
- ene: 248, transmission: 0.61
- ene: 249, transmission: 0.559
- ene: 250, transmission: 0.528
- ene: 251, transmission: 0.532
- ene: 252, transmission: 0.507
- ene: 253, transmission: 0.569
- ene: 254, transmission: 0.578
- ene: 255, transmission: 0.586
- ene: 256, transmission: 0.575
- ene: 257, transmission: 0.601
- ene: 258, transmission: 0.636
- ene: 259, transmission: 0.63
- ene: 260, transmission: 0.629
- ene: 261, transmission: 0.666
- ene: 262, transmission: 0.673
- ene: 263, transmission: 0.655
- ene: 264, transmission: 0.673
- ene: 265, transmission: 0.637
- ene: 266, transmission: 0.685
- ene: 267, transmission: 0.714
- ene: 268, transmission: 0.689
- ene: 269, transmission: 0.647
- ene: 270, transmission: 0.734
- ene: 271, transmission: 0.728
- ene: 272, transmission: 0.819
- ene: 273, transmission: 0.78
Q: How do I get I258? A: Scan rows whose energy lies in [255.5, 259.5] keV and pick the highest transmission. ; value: 0.636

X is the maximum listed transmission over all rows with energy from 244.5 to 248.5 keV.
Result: 0.69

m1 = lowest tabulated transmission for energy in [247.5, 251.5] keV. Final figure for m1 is 0.528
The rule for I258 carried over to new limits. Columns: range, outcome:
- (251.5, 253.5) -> 0.569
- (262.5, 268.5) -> 0.714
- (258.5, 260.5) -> 0.63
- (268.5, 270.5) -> 0.734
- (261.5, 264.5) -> 0.673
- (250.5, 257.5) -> 0.601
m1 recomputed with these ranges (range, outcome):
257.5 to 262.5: 0.629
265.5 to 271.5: 0.647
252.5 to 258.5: 0.569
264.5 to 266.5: 0.637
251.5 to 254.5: 0.507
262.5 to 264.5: 0.655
